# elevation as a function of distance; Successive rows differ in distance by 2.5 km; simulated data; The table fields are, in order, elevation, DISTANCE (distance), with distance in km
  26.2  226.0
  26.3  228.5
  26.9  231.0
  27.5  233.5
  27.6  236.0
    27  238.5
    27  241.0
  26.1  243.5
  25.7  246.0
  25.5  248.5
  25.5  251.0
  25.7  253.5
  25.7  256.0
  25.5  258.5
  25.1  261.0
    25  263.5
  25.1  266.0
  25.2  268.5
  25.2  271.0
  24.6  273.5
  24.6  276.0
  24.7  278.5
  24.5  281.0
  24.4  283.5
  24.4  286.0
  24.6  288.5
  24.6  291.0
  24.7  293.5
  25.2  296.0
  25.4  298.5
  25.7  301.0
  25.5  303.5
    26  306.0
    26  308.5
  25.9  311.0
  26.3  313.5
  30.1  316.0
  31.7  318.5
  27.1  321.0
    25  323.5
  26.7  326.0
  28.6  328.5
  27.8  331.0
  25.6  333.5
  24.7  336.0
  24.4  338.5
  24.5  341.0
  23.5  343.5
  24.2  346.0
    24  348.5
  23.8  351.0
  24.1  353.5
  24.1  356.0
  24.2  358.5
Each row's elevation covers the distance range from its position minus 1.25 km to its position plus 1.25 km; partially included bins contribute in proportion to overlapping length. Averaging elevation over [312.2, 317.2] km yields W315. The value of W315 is 28.2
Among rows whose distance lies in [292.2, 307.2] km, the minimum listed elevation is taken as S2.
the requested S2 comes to 24.7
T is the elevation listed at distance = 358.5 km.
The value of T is 24.2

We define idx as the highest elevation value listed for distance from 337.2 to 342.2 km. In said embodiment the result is 24.5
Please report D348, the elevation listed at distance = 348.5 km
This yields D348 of 24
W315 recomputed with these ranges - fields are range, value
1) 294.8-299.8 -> 25.3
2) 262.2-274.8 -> 25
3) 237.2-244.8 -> 26.7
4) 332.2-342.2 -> 24.8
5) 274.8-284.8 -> 24.5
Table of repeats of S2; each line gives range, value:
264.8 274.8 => 24.6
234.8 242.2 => 27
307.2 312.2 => 25.9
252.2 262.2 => 25.1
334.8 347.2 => 23.5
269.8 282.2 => 24.5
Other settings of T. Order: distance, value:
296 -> 25.2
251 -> 25.5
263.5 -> 25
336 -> 24.7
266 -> 25.1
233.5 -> 27.5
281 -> 24.5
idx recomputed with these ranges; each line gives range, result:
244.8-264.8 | 25.7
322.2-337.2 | 28.6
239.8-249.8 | 27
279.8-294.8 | 24.7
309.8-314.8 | 26.3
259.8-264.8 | 25.1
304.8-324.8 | 31.7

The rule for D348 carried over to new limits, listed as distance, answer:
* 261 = 25.1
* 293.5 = 24.7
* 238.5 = 27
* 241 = 27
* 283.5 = 24.4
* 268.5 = 25.2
